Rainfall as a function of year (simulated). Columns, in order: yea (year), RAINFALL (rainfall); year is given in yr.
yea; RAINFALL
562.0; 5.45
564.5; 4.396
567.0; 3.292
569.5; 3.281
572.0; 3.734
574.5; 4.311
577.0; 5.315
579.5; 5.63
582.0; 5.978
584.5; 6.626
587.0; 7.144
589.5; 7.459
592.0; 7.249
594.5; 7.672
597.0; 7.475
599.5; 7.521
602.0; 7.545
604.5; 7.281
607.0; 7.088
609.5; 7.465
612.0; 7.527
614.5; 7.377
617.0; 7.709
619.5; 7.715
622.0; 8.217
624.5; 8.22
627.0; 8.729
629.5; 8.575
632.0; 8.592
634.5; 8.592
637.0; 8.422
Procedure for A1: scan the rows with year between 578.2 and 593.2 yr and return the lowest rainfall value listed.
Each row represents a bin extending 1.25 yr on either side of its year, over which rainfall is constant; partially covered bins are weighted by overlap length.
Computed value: 5.63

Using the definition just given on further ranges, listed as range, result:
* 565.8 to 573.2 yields 3.281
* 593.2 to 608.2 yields 7.088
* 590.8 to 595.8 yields 7.249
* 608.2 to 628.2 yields 7.377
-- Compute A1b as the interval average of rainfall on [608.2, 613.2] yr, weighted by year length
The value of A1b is 7.49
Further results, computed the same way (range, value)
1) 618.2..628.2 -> 8.22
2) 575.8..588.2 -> 6.14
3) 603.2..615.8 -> 7.35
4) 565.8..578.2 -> 3.98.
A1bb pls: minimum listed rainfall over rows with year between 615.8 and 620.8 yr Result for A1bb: 7.709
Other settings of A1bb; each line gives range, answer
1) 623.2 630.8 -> 8.22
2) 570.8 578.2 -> 3.734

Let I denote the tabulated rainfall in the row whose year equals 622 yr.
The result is 8.217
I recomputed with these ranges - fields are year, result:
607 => 7.088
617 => 7.709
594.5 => 7.672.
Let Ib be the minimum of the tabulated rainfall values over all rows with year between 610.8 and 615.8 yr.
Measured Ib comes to 7.377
